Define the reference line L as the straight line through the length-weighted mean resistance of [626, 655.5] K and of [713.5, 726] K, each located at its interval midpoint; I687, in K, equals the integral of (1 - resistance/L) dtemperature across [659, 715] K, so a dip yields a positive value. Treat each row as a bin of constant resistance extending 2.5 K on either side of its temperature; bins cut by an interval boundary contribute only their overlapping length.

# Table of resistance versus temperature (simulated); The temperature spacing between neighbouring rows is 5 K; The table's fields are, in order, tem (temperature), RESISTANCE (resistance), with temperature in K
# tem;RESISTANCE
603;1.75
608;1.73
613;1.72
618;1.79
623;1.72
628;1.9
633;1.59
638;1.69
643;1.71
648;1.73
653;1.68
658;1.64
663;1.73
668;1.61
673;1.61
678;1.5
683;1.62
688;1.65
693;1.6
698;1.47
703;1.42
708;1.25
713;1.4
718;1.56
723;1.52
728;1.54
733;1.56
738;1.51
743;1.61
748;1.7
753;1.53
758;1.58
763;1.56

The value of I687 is 2.2 K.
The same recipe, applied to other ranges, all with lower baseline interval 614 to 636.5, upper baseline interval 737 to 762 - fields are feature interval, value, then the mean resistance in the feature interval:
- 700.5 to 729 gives 3.3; 1.44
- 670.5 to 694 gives 1.1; 1.6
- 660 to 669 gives 0.1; 1.68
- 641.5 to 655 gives 0.1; 1.71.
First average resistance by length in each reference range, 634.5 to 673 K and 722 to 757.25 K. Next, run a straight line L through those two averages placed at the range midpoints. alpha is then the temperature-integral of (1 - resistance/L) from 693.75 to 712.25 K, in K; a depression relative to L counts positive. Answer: 2.4 K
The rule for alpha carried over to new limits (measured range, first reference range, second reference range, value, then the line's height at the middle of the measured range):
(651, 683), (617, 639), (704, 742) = 0.1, 1.63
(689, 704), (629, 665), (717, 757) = 1.0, 1.62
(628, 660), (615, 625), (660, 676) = 0.2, 1.7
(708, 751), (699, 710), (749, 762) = -2.0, 1.46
